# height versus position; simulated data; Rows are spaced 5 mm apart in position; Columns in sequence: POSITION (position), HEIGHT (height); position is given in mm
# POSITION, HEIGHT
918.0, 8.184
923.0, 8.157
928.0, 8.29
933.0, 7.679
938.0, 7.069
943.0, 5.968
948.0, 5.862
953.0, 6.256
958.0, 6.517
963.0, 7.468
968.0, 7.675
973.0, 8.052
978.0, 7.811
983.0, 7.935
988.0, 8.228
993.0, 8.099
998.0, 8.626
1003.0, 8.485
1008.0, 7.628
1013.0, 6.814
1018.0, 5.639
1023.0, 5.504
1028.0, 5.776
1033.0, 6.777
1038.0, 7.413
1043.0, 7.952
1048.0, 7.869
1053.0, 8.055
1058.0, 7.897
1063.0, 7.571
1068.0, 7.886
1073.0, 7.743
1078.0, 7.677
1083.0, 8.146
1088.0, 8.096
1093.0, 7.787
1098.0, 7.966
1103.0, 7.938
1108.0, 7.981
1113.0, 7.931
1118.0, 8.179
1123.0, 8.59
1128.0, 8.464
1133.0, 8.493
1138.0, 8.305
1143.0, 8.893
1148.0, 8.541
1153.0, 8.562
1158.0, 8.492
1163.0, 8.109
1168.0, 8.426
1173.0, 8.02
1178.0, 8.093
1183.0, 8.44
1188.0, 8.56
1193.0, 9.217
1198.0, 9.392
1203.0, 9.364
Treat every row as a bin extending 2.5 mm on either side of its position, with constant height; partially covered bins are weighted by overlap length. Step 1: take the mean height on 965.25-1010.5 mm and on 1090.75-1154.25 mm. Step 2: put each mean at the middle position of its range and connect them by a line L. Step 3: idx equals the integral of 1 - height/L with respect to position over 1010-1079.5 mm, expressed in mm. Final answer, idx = 8.3 mm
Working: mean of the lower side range 8.06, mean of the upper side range 8.28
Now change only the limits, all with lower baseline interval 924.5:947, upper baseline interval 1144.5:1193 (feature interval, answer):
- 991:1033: 3.0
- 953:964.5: 0.8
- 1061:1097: 0.4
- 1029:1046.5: 1.0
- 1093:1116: 0.4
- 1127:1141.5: -0.4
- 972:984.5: -0.8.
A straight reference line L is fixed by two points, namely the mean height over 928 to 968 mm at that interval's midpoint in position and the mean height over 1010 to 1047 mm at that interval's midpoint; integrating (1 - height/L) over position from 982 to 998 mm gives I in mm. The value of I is -3.5 mm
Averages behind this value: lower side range 6.85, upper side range 6.62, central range 8.19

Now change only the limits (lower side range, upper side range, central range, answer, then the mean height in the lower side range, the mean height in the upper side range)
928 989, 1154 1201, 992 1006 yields -1.8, 7.23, 8.54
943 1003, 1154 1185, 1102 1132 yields -0.5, 7.48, 8.27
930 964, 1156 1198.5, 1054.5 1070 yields -0.4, 6.68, 8.49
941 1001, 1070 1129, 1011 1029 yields 4.0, 7.4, 8.03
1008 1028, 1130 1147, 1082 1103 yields -0.9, 6.16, 8.56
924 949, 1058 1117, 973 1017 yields -2.8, 7.11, 7.89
